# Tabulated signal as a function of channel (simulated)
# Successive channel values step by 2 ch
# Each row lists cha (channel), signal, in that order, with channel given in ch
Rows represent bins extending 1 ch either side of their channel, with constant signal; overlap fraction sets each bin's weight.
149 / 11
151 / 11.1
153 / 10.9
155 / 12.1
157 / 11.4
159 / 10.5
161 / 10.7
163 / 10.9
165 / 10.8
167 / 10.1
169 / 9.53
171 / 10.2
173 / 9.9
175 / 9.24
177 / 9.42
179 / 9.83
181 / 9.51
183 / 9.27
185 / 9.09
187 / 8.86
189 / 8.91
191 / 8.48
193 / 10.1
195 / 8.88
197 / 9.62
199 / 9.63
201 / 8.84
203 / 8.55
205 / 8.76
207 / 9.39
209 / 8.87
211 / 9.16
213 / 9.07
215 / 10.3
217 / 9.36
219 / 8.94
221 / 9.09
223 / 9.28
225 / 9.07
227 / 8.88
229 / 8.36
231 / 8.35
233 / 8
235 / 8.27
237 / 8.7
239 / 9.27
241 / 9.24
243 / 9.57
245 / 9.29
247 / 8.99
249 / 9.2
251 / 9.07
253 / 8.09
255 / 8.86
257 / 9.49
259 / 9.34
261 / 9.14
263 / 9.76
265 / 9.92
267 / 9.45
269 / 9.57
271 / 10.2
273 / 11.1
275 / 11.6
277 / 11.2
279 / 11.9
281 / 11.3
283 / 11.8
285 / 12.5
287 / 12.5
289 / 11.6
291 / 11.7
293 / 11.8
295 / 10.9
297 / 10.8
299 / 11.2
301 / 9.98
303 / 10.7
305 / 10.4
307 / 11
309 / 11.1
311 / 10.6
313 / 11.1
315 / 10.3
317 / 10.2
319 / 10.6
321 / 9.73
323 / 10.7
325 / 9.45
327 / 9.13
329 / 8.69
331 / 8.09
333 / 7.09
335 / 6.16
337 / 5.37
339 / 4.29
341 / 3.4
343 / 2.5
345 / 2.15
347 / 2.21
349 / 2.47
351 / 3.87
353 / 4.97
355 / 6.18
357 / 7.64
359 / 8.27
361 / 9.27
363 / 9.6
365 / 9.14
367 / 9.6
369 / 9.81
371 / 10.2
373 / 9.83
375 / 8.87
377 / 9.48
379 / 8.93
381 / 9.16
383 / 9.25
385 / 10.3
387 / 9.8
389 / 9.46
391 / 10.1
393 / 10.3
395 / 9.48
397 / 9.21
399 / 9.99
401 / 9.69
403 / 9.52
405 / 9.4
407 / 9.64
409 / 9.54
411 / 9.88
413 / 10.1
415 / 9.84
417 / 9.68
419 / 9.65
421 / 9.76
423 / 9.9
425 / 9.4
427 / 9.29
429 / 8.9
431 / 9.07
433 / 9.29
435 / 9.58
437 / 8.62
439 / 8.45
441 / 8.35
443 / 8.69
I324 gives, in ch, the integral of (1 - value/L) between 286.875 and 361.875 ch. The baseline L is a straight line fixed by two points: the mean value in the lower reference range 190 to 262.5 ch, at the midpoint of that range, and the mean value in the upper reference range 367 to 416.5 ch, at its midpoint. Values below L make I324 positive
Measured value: 8.5 ch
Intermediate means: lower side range 9.05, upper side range 9.66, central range 8.32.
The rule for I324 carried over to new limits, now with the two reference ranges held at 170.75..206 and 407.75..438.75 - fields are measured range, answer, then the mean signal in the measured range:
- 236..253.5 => 0.5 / 9.07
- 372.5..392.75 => -0.2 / 9.54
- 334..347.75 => 8.3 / 3.75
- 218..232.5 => 0.7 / 8.82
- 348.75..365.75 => 4.4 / 6.98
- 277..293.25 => -4.3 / 11.8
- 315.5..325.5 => -0.8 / 10.2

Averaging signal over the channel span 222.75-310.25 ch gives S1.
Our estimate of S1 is 10.1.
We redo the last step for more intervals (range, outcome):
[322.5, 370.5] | 6.66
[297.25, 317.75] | 10.7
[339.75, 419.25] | 8.28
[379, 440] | 9.53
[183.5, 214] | 9.08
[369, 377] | 9.64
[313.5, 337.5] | 8.91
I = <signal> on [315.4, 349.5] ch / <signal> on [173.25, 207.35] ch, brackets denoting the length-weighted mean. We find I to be 0.7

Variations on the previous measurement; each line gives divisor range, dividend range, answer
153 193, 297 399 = 0.85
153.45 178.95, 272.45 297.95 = 1.12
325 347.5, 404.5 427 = 1.72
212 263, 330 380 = 0.75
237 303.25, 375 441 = 0.92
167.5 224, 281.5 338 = 1.10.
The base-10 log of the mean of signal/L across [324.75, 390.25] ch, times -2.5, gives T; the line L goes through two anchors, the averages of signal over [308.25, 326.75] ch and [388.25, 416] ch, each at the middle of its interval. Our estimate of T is 0.33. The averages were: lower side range 10.4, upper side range 9.73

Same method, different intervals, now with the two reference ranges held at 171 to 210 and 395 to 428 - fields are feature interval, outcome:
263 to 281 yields -0.13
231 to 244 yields 0.06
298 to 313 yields -0.14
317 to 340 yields 0.16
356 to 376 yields 0.04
